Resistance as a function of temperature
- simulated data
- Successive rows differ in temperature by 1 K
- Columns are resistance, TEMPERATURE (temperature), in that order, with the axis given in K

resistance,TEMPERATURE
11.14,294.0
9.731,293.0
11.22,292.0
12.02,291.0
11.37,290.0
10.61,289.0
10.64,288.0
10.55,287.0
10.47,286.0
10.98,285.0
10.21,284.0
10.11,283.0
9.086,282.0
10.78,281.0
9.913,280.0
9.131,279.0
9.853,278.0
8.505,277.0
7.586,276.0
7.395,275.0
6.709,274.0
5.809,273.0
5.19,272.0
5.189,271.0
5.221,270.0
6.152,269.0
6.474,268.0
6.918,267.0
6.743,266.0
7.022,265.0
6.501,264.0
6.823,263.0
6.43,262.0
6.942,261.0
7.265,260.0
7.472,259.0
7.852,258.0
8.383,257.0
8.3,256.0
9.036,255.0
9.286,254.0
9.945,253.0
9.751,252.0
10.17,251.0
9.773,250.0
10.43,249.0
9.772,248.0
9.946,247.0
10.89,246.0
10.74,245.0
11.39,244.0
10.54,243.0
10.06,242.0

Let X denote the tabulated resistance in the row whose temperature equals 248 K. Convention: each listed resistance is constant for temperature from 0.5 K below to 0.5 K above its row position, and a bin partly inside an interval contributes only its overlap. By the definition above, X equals 9.772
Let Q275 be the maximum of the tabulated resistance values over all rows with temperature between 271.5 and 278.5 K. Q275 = 9.853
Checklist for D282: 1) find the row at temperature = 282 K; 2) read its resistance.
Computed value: 9.086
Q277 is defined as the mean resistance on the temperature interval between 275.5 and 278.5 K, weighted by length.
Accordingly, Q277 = 8.65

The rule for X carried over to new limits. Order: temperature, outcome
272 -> 5.19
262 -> 6.43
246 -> 10.89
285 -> 10.98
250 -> 9.773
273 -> 5.809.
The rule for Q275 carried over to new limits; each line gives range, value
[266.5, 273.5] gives 6.918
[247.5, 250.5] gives 10.43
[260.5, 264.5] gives 6.942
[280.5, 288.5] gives 10.98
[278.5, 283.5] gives 10.78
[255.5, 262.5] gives 8.383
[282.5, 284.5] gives 10.21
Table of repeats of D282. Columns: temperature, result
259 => 7.472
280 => 9.913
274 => 6.709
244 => 11.39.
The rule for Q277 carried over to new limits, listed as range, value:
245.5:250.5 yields 10.2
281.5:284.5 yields 9.8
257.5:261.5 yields 7.38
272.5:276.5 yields 6.87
